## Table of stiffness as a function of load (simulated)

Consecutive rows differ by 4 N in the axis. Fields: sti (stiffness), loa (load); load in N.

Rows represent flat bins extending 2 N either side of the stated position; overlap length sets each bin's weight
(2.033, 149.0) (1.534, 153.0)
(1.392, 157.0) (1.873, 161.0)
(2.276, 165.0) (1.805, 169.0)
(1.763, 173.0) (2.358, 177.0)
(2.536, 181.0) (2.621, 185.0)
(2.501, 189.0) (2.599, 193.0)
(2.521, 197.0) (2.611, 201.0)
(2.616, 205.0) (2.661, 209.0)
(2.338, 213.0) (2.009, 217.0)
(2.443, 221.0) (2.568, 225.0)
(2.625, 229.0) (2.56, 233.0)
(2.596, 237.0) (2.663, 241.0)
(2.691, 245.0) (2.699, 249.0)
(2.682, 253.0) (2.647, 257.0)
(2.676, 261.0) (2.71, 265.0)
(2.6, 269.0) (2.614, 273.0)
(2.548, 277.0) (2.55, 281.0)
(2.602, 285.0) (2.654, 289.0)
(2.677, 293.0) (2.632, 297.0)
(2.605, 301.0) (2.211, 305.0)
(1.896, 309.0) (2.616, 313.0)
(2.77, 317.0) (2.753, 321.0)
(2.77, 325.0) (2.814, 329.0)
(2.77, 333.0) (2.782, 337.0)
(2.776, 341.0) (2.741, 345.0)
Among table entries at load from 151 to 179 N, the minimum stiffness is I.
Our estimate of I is 1.392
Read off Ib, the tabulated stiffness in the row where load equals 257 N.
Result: 2.647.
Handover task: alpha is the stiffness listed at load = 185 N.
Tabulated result 2.621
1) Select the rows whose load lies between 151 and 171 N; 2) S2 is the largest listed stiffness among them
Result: 2.276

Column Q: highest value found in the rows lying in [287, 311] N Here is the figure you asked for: 2.677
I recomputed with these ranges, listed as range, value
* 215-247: 2.009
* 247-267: 2.647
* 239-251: 2.663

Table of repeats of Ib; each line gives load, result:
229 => 2.625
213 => 2.338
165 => 2.276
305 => 2.211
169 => 1.805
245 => 2.691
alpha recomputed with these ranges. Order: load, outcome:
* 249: 2.699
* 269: 2.6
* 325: 2.77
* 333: 2.77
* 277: 2.548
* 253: 2.682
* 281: 2.55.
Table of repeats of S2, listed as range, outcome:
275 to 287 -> 2.602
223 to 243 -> 2.663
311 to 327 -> 2.77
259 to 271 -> 2.71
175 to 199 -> 2.621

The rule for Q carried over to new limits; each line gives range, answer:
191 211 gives 2.661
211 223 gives 2.443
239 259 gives 2.699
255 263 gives 2.676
